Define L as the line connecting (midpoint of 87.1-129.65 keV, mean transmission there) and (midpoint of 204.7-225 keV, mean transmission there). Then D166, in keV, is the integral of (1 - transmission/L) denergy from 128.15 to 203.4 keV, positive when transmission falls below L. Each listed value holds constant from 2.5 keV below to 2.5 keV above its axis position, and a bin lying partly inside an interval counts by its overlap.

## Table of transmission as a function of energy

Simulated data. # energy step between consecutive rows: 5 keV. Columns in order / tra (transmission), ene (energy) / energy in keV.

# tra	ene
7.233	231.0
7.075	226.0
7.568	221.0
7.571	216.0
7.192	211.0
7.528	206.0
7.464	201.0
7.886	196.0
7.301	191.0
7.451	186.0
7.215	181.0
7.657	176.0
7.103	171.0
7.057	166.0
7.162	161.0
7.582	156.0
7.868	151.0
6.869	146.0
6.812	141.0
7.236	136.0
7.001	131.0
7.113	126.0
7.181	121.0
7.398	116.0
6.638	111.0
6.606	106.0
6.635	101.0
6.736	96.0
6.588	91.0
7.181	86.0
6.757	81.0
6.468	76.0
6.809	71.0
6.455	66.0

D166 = -1.4 keV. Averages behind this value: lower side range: 6.88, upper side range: 7.43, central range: 7.31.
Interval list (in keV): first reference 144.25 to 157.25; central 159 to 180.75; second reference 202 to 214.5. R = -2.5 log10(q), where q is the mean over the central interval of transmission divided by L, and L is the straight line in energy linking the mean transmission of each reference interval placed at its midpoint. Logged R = 0.03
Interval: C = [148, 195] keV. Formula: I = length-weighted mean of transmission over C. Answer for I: 7.39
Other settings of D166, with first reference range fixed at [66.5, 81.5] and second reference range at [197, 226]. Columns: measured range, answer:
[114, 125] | -0.56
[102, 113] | 0.34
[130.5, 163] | -0.75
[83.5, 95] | -0.23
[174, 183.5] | -0.22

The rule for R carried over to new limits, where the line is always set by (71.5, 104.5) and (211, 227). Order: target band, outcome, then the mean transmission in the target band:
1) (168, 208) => -0.030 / 7.44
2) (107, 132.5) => -0.023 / 7.04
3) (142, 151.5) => -0.022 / 7.18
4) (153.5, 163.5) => -0.042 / 7.37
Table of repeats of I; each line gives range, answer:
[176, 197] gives 7.46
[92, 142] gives 6.93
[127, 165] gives 7.21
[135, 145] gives 6.97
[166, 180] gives 7.3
